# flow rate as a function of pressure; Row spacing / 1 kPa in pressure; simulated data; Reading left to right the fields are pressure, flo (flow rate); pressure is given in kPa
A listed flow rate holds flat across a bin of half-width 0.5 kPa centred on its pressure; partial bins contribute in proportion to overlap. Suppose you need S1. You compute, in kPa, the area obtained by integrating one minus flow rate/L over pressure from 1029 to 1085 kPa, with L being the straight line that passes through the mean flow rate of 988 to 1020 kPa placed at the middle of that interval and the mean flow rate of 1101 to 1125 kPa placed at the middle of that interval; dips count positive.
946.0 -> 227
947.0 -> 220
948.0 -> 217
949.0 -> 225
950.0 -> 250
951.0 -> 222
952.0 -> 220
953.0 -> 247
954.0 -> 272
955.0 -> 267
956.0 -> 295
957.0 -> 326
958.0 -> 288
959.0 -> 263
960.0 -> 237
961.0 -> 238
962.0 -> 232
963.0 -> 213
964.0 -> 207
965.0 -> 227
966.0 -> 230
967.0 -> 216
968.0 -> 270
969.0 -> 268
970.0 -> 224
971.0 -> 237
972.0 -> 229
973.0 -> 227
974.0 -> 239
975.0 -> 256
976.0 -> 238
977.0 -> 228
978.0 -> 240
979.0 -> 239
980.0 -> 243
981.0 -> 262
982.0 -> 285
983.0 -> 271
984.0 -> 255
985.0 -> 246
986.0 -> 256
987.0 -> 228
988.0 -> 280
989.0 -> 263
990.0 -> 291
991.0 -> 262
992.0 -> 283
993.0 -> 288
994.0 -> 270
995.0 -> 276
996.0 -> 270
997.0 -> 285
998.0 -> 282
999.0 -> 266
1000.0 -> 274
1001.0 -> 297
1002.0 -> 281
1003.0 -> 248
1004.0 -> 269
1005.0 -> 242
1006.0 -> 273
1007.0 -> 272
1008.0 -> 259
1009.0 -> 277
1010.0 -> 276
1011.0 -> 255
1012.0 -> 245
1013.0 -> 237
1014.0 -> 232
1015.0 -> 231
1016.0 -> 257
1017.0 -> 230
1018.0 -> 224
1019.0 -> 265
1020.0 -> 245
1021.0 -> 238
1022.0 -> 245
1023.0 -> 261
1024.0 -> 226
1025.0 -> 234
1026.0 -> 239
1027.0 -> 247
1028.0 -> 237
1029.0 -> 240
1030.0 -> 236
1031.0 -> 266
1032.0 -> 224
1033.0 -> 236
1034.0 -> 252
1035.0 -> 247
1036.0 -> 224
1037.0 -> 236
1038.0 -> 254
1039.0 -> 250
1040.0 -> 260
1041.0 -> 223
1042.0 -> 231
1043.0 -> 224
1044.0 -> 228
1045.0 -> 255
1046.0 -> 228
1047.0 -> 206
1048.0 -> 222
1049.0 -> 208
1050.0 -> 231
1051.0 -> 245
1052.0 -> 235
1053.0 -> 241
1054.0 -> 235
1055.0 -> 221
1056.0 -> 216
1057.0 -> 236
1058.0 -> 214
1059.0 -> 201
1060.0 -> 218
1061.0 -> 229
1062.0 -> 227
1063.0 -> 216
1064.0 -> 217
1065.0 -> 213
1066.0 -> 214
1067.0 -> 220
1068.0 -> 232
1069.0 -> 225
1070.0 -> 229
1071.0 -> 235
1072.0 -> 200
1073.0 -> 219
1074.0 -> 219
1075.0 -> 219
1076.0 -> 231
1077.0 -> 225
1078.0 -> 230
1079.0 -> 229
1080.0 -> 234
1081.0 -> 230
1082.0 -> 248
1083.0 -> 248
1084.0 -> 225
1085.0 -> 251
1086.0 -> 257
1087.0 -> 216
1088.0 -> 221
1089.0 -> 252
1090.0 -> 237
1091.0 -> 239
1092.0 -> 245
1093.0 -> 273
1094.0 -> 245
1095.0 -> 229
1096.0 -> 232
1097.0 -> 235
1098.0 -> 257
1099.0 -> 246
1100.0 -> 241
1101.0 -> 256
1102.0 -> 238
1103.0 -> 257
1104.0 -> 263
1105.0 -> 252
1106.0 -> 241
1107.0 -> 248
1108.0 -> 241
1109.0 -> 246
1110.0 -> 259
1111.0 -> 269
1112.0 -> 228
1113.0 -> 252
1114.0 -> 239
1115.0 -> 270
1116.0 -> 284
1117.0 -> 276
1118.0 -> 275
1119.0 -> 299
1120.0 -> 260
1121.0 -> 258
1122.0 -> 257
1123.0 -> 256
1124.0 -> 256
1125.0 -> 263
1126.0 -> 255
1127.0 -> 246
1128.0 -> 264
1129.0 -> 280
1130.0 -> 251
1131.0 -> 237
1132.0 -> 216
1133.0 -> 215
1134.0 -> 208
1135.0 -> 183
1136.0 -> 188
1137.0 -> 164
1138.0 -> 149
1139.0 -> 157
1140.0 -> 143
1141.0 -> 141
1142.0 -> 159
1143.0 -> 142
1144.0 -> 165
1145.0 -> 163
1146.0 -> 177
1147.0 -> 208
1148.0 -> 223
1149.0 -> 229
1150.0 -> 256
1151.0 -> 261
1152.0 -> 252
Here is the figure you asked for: 6.7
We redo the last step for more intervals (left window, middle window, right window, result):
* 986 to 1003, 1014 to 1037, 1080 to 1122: 2.2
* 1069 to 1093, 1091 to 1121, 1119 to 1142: -3.6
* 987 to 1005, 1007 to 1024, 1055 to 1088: 0.8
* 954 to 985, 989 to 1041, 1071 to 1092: -2.8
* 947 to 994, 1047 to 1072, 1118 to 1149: 0.8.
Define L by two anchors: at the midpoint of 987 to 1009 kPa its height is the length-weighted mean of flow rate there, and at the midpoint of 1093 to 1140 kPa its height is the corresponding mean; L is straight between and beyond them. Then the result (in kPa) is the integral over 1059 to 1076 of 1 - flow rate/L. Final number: 2.2 kPa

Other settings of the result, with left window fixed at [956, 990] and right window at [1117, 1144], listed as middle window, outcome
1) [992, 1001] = -1.23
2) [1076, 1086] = -0.32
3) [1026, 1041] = -0.32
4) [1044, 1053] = 0.21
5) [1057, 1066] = 0.57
